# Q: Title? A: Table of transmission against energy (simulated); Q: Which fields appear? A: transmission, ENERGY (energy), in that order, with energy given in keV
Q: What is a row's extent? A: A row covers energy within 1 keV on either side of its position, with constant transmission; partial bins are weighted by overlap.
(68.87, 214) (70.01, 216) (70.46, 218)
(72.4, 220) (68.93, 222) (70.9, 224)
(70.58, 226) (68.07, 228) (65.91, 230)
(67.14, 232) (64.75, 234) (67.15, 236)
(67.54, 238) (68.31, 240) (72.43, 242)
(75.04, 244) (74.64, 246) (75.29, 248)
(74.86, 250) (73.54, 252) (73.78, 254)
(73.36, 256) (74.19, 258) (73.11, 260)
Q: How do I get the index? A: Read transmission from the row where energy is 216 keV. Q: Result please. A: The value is 70.01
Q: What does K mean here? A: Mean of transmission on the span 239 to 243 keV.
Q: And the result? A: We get 70.4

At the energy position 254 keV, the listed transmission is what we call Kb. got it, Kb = 73.78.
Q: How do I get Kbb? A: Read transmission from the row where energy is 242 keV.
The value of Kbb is 72.43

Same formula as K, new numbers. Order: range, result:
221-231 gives 68.9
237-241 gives 67.9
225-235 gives 67.3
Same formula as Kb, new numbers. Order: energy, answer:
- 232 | 67.14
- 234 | 64.75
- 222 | 68.93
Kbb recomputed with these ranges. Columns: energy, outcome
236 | 67.15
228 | 68.07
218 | 70.46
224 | 70.9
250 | 74.86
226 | 70.58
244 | 75.04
